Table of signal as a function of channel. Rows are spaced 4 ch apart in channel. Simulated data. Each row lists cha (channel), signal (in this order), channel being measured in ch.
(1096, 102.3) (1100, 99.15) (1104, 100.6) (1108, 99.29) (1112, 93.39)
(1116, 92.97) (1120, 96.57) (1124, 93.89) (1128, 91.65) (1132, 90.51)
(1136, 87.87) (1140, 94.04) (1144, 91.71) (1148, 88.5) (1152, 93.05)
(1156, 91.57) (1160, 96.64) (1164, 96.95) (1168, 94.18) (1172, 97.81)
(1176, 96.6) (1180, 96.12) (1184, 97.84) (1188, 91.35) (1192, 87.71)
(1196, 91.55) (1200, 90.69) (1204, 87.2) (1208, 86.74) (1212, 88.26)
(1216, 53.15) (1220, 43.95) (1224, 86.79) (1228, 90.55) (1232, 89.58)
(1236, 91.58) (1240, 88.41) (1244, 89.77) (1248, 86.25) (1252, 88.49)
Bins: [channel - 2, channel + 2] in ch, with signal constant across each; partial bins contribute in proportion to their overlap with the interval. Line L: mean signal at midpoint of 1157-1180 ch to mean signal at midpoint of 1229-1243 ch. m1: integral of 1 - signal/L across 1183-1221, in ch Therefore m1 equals 4.4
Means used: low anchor 96.2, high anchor 89.9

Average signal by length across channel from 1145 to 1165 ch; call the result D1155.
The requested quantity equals 93.1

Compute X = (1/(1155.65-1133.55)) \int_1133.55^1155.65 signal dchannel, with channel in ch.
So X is 91.1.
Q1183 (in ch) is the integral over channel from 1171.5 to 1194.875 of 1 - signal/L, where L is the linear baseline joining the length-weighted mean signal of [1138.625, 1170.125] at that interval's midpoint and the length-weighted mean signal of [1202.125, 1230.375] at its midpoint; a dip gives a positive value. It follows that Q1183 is -2.35 ch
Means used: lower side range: 93.3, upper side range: 76.8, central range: 94.3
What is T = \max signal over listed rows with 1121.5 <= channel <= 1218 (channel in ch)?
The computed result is 97.84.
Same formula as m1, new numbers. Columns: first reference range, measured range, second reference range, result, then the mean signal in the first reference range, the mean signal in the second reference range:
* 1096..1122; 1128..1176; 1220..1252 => 0.2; 97.4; 86.1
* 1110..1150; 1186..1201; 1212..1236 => -1.7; 92.1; 75.7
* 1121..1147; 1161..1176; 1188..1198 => -0.9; 91.7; 90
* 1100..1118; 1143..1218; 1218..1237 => -3.2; 96.8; 79.9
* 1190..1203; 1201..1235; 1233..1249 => 4.0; 89.8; 89.2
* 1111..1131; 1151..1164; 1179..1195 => -0.1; 93.5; 93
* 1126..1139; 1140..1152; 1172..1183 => 0.1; 90.3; 96.8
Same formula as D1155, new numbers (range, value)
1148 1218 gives 90.4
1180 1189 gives 95.3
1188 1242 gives 83.1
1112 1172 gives 93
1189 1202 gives 90.1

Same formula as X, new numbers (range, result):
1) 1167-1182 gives 96.3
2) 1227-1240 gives 90.2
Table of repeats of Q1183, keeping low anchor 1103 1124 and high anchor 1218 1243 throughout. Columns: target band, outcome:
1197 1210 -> -0.5 ch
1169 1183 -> -1.3 ch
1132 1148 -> 0.4 ch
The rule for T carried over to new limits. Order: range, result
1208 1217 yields 88.26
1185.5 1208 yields 91.55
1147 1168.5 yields 96.95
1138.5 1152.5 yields 94.04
